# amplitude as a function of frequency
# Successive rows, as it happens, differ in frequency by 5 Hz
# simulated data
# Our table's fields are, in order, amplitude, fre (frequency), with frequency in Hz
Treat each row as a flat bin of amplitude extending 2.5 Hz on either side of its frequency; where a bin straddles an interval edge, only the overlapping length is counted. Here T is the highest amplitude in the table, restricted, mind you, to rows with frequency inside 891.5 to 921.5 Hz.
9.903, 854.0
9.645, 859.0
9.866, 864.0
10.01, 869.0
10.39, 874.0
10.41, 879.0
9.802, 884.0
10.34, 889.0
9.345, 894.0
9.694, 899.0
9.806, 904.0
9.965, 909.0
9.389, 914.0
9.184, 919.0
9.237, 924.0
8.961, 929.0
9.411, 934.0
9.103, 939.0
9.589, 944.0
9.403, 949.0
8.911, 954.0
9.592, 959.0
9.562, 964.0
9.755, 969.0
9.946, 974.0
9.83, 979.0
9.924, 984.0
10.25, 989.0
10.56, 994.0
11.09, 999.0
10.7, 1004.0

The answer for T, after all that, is 9.965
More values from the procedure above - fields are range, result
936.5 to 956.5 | 9.589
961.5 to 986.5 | 9.946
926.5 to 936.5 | 9.411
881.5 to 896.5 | 10.34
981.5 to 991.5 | 10.25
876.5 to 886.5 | 10.41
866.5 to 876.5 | 10.39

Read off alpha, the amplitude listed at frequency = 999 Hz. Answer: 11.09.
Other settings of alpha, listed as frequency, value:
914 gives 9.389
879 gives 10.41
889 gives 10.34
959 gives 9.592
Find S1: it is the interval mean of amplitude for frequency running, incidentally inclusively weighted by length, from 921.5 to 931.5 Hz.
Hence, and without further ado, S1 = 9.1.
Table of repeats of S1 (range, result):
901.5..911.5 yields 9.89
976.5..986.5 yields 9.88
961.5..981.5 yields 9.77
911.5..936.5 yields 9.24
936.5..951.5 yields 9.37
